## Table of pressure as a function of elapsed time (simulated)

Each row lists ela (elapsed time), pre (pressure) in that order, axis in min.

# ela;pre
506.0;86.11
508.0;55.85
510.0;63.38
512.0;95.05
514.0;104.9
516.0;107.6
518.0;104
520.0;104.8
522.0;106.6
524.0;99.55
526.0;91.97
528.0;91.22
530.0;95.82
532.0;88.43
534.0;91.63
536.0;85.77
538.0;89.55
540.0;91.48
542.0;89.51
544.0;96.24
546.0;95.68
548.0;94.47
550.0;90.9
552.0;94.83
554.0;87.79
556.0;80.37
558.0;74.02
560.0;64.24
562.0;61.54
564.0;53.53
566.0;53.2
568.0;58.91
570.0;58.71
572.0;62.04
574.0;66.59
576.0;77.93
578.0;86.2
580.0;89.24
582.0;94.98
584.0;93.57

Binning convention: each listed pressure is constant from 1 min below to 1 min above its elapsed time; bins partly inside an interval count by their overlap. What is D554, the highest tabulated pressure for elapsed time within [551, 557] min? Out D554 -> 94.83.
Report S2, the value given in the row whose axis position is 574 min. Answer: 66.59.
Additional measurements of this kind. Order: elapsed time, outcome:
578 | 86.2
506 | 86.11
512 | 95.05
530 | 95.82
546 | 95.68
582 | 94.98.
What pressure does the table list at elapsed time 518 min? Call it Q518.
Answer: 104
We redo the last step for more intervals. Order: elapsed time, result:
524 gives 99.55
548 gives 94.47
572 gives 62.04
